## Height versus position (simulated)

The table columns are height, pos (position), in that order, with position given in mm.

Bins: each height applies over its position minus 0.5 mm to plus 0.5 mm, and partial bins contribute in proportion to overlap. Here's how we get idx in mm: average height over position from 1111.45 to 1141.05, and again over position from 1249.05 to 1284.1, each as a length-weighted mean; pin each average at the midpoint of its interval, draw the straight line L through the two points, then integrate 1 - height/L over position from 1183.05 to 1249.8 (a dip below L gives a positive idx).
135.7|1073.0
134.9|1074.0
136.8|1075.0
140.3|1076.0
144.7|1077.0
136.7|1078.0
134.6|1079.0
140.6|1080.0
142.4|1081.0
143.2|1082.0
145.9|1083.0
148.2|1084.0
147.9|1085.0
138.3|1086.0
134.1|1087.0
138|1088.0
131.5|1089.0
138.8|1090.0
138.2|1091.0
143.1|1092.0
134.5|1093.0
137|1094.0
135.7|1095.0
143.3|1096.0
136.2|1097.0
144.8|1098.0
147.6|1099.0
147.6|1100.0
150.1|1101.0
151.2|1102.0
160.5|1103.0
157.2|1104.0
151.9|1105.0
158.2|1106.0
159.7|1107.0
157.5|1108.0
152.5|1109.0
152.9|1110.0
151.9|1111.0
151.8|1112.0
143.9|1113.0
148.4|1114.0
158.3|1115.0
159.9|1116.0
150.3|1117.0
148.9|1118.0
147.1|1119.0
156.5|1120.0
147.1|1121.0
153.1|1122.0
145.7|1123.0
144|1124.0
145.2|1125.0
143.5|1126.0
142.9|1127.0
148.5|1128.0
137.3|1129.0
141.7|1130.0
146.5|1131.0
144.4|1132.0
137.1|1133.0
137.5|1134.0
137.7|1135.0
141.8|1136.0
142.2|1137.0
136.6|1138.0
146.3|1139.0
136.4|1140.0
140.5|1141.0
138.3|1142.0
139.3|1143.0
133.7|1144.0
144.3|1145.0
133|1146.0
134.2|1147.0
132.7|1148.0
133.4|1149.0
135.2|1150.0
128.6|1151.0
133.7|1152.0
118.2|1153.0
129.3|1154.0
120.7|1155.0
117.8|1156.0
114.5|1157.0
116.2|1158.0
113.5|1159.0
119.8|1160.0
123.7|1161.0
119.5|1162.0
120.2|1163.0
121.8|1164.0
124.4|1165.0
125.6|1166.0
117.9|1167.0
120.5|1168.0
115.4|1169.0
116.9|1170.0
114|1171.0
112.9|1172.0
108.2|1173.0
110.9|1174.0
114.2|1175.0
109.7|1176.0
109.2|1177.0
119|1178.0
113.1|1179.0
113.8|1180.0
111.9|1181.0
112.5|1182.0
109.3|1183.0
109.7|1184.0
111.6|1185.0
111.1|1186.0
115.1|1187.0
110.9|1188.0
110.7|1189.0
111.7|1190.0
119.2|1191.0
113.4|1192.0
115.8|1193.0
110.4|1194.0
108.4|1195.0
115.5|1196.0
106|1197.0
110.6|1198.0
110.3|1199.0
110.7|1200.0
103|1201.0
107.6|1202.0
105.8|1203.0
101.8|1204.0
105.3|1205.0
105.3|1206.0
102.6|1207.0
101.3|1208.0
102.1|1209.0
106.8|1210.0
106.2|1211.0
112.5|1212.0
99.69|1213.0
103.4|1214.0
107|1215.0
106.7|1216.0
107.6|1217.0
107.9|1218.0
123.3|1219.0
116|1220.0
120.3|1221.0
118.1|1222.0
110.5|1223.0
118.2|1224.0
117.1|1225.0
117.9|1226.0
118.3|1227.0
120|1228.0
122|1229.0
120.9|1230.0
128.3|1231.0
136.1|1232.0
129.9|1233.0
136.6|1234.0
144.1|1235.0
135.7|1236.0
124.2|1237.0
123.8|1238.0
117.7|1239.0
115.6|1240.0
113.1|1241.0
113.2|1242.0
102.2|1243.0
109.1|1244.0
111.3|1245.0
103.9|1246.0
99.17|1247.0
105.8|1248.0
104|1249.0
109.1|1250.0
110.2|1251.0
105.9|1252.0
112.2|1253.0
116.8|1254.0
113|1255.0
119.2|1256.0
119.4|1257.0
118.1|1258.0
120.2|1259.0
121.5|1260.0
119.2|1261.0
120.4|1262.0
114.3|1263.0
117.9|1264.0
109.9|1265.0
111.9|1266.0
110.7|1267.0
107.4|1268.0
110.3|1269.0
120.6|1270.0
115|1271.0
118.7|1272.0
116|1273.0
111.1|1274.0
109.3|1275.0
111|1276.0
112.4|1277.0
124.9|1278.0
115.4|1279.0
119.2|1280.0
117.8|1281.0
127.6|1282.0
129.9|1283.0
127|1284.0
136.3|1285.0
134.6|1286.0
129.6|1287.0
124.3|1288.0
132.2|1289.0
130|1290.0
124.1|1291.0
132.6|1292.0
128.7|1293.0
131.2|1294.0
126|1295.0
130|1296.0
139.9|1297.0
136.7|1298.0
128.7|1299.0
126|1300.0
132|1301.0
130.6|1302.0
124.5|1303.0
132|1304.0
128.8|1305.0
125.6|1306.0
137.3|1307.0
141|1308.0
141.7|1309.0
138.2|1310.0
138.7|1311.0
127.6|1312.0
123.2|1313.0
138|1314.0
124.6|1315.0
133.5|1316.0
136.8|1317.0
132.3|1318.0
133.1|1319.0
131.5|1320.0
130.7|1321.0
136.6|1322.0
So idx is 6.9 mm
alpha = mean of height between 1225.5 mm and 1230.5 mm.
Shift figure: 120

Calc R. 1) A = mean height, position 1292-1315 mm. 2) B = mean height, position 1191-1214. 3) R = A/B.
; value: 1.2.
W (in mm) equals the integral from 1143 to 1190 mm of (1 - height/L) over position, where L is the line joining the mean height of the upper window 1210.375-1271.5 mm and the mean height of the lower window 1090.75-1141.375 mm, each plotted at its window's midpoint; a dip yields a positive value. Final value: 5.1 mm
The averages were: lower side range 147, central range 120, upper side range 116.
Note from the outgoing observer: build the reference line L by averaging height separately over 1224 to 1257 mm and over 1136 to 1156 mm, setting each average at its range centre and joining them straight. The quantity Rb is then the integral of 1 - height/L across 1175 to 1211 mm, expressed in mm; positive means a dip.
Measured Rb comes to 4.6 mm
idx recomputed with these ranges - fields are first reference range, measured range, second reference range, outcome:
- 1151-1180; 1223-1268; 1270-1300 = 2.0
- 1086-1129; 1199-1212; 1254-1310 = 2.8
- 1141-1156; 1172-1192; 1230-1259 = 2.3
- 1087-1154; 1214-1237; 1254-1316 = 1.8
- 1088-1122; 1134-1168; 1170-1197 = -0.6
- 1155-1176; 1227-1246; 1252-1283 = -0.9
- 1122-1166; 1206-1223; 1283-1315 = 3.1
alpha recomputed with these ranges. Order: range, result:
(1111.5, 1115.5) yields 151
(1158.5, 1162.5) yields 119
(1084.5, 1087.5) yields 140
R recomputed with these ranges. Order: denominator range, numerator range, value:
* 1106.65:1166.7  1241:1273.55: 0.81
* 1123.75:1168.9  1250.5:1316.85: 0.94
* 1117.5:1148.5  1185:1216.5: 0.76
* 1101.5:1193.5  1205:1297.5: 0.89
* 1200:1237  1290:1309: 1.14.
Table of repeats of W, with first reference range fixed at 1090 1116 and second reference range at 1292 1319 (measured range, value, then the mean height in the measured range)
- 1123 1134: 0.27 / 143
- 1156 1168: 2.01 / 120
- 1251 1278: 4.11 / 115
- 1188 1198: 2.06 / 112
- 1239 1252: 2.72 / 108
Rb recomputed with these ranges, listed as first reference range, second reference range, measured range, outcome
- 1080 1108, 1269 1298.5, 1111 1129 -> -0.9 mm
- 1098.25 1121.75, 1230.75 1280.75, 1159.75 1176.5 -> 2.5 mm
